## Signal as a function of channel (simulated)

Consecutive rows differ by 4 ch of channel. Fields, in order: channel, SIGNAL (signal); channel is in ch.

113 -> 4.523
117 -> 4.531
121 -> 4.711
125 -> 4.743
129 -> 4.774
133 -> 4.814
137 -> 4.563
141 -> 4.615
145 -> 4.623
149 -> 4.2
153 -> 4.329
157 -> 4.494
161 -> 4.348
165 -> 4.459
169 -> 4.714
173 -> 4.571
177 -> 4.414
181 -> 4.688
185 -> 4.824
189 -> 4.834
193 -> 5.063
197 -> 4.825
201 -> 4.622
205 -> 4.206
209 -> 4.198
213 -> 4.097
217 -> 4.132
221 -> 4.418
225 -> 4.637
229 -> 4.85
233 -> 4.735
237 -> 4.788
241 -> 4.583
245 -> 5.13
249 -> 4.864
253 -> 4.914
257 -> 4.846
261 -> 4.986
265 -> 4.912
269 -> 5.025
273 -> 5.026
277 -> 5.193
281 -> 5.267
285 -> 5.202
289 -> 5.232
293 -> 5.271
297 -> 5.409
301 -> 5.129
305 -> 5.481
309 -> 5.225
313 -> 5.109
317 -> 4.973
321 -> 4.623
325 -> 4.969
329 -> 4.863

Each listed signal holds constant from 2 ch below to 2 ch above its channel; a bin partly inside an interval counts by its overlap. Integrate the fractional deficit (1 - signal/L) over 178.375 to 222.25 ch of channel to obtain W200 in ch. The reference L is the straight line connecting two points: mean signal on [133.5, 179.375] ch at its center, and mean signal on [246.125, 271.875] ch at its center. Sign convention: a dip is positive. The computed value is 1.3 ch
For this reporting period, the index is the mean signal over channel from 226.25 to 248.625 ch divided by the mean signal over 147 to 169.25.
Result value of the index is 1.09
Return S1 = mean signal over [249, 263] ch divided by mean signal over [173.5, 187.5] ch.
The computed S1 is 1.06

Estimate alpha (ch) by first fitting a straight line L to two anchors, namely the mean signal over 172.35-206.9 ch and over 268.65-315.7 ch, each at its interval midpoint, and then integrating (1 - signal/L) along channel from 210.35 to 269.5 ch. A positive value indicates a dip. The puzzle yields 2.76 ch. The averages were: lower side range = 4.68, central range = 4.71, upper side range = 5.22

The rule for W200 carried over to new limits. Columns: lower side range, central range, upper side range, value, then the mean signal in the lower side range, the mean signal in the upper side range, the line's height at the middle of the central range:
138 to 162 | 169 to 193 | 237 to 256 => -0.7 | 4.44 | 4.86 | 4.58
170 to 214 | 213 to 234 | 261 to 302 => 1.3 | 4.59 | 5.16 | 4.79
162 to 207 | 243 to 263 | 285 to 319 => 0.2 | 4.65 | 5.23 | 4.99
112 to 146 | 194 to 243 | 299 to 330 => 3.3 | 4.66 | 5.05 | 4.85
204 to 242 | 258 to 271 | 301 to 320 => -0.5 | 4.47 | 5.16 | 4.8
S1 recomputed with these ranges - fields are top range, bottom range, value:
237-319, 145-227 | 1.13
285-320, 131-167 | 1.16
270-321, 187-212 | 1.13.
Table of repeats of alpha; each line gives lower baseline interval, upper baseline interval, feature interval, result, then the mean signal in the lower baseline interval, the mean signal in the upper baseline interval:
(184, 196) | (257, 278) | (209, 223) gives 2.1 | 4.91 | 5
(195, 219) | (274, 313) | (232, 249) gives -0.4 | 4.35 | 5.25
